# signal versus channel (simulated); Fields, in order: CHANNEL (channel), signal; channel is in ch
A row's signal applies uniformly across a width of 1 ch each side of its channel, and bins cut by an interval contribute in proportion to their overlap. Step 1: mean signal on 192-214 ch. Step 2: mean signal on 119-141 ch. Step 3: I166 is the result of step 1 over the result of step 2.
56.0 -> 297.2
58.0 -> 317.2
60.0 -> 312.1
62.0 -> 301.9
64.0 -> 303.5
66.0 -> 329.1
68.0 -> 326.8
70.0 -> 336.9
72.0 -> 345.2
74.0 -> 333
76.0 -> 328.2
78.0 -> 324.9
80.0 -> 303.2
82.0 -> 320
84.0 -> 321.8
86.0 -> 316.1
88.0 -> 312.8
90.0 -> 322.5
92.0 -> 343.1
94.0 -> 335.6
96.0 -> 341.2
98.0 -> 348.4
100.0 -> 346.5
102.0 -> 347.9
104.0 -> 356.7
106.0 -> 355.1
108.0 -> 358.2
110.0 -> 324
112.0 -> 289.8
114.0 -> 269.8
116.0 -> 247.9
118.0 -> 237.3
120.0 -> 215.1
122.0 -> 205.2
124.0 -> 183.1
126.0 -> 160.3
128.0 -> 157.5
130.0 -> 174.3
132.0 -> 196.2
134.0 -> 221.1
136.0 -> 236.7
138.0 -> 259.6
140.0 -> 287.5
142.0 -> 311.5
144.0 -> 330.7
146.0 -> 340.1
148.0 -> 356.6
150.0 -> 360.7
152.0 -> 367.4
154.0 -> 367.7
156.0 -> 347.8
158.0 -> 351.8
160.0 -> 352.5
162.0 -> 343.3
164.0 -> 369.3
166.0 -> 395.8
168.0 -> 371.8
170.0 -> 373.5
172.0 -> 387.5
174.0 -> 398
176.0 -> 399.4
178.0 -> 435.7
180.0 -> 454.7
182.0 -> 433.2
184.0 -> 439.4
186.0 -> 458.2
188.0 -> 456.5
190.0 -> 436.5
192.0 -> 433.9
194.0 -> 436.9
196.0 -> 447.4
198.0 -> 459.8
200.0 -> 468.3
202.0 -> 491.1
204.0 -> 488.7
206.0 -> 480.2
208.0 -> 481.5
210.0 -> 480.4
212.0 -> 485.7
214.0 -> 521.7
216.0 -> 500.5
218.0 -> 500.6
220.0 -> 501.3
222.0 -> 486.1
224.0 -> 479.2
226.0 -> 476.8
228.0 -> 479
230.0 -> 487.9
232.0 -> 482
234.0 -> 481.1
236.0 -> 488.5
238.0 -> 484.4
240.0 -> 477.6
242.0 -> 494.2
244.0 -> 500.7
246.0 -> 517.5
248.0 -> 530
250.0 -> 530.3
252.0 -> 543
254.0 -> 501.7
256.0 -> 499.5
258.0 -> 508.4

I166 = 2.26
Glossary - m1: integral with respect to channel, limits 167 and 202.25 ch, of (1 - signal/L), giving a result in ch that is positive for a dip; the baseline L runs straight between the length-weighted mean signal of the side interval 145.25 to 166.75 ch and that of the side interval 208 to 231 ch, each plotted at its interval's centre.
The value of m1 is -1.0 ch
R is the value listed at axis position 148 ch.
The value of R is 356.6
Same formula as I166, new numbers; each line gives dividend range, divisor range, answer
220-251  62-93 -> 1.52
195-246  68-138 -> 1.68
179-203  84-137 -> 1.62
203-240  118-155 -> 1.86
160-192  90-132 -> 1.47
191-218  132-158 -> 1.52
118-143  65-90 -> 0.67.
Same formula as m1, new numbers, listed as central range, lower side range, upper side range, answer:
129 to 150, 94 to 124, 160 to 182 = 4.35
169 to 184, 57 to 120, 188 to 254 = 0.58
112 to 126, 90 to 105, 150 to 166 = 4.94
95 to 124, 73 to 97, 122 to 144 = -2.50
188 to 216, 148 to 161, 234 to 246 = -2.52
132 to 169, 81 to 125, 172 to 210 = 5.40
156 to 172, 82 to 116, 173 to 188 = 1.79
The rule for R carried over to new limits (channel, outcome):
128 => 157.5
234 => 481.1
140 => 287.5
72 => 345.2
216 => 500.5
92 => 343.1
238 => 484.4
